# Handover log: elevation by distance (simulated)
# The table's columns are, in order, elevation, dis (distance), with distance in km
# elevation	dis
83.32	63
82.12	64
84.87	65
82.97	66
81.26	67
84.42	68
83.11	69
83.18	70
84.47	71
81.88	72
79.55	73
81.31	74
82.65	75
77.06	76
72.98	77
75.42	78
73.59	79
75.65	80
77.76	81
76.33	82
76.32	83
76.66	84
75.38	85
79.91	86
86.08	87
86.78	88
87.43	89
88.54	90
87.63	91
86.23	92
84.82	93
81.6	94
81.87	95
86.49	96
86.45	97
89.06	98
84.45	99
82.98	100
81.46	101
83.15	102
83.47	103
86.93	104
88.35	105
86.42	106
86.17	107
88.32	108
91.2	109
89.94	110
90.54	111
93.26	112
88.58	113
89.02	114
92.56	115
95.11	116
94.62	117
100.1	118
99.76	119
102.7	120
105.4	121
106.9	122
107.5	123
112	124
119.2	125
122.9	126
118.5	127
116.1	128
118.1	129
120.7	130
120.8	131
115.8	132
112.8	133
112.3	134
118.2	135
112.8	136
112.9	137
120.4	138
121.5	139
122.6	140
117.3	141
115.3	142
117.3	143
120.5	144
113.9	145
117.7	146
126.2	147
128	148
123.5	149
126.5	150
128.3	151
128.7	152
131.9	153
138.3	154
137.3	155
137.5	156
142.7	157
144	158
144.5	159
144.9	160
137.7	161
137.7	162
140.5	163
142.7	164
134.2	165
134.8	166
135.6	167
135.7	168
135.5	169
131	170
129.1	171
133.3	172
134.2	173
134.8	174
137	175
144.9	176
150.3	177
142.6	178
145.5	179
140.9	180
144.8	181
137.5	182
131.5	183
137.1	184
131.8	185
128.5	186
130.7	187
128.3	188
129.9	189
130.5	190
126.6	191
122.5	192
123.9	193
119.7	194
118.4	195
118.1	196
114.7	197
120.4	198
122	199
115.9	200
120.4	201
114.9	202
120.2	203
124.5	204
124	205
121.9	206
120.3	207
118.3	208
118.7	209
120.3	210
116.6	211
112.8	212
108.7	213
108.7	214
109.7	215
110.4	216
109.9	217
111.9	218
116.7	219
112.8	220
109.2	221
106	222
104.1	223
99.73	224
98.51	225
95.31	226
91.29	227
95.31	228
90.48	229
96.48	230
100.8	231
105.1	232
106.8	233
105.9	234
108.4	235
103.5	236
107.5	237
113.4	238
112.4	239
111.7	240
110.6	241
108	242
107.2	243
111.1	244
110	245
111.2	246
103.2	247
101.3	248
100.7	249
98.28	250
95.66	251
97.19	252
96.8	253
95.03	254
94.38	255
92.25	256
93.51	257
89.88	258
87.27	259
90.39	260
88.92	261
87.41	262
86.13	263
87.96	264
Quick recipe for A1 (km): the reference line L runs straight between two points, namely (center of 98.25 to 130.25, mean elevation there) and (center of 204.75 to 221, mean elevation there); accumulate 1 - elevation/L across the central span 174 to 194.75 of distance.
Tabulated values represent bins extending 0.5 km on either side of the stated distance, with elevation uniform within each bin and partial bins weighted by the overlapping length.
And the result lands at -4.6 km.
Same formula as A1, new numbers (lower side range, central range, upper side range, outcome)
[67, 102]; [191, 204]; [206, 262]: -2.7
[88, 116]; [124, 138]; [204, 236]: -3.7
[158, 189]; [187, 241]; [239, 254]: 2.8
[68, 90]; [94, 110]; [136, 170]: 1.6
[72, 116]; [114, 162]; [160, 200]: -4.6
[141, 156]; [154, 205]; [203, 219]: -4.9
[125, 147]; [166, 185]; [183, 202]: -2.4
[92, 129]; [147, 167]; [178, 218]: -4.7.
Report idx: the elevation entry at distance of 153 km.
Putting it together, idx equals 131.9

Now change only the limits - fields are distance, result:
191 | 126.6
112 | 93.26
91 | 87.63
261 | 88.92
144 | 120.5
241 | 110.6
